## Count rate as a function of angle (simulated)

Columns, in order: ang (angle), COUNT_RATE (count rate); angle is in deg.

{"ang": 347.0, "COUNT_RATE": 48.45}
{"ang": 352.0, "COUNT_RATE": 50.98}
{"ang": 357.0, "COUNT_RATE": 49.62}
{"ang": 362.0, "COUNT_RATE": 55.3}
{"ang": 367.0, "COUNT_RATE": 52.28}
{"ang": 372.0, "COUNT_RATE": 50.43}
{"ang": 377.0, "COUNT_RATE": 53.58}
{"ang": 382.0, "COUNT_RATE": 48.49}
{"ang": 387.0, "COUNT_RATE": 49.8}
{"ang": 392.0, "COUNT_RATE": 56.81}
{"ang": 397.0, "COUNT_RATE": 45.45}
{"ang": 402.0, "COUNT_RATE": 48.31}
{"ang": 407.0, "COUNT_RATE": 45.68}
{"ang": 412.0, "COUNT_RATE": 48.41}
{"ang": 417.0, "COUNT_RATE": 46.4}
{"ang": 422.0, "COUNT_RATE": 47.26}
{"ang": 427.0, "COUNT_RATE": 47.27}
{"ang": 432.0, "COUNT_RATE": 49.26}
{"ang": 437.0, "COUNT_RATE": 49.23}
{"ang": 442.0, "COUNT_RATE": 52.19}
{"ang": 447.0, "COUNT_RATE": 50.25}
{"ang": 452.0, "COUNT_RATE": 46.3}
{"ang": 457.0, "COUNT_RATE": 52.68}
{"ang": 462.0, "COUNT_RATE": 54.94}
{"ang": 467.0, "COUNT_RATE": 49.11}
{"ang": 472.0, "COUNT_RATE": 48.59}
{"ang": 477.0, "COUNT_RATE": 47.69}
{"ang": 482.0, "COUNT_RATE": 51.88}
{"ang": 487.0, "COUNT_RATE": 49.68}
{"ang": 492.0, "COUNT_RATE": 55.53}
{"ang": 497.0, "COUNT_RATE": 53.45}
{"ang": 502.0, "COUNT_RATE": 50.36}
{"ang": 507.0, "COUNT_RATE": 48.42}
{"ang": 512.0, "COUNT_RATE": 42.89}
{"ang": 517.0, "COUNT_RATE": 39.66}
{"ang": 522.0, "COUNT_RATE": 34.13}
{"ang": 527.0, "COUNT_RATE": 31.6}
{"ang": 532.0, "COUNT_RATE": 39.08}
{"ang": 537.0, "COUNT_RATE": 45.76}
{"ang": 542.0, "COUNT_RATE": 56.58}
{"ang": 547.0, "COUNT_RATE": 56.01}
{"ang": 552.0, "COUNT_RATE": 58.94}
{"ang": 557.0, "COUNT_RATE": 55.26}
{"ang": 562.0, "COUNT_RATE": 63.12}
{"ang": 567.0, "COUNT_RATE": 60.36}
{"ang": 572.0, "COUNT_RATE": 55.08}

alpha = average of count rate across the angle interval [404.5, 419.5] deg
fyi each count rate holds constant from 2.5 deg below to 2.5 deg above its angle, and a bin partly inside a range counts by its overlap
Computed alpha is 46.8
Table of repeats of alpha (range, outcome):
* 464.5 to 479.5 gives 48.5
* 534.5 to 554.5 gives 54.3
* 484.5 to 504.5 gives 52.3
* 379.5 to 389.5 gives 49.1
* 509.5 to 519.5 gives 41.3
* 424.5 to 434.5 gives 48.3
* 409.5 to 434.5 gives 47.7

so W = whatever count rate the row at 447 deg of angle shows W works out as 50.25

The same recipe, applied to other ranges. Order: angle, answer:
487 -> 49.68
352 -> 50.98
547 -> 56.01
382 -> 48.49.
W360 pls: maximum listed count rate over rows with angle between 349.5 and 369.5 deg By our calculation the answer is 55.3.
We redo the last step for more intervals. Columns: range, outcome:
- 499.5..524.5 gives 50.36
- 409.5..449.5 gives 52.19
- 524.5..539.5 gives 45.76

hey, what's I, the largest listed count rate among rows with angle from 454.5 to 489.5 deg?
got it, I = 54.94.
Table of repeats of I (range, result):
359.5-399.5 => 56.81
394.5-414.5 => 48.41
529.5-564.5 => 63.12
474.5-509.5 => 55.53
